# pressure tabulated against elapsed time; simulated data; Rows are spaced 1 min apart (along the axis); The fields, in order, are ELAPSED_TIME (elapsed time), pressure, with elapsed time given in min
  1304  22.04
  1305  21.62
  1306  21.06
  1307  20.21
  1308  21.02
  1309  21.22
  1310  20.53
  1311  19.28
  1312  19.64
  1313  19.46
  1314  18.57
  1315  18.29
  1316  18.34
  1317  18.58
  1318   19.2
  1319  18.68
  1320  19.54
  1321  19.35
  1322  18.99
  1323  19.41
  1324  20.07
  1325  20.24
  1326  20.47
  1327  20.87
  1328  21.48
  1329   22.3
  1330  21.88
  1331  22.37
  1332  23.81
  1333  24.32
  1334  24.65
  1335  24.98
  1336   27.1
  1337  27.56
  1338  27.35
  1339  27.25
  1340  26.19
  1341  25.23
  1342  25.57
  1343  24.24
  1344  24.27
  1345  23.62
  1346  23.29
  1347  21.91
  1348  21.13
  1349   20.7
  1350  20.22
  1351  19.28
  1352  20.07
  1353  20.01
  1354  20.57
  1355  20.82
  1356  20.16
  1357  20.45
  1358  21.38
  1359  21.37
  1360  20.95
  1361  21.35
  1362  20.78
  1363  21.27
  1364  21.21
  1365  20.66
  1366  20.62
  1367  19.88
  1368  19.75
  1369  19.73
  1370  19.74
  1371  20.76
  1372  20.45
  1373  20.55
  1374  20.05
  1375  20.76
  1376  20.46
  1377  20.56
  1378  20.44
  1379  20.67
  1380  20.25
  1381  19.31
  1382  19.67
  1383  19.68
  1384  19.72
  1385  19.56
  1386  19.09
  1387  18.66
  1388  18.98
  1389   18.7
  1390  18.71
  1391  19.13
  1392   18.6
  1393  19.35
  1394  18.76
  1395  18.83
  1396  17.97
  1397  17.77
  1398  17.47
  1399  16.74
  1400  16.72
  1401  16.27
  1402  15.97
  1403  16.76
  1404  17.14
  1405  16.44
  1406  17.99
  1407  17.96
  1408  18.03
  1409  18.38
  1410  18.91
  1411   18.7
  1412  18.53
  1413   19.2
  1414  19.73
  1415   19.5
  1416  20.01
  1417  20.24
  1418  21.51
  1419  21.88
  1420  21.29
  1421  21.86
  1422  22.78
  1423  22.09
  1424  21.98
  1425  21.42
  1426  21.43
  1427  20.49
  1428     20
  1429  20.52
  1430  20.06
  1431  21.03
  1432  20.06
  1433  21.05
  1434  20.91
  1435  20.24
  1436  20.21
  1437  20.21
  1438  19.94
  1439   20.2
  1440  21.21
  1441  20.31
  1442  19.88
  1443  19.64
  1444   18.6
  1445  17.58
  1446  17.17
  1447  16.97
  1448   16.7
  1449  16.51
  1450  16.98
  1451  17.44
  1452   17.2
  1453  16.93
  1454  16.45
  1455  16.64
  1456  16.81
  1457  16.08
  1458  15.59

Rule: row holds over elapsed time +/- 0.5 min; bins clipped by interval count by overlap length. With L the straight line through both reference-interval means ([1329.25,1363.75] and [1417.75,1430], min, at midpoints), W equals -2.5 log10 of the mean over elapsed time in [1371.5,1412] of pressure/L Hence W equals 0.17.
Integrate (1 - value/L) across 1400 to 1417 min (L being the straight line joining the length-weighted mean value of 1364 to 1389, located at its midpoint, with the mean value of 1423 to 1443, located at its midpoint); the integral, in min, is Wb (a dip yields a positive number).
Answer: 1.86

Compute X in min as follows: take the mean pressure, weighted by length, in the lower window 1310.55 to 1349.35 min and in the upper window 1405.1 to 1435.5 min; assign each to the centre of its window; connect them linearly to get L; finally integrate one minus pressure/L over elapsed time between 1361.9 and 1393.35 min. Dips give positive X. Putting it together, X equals 1.74 min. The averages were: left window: 22.1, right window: 20.2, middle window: 19.9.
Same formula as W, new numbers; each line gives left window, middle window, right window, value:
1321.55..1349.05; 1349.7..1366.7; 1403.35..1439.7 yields 0.09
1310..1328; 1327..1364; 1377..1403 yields -0.19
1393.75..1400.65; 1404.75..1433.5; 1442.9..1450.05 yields -0.15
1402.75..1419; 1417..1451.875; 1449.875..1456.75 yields -0.13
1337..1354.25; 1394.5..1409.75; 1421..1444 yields 0.23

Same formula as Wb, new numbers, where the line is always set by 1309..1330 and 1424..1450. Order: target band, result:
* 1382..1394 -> 0.4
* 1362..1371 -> -0.3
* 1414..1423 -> -0.6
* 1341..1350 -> -1.5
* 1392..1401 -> 0.8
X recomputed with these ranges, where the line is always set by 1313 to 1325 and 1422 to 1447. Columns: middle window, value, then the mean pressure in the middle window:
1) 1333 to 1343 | -3.5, 26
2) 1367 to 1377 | -0.3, 20.2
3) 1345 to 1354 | -0.7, 21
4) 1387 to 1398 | 0.7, 18.6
